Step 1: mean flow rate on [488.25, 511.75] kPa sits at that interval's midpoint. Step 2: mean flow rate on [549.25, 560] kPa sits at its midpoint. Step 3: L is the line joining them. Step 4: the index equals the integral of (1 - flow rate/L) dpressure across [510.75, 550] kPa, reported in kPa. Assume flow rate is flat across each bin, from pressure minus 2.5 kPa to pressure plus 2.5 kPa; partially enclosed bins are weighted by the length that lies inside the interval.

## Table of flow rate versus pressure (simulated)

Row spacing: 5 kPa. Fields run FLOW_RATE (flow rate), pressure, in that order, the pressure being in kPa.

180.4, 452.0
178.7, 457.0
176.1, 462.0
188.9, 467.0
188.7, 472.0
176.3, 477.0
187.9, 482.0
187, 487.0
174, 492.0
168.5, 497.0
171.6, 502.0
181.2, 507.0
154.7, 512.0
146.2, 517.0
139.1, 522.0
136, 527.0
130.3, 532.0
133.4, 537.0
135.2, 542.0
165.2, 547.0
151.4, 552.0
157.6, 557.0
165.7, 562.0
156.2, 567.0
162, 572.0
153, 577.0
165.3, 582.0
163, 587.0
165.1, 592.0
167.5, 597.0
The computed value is 5.0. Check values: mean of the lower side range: 173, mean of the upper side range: 155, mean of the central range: 142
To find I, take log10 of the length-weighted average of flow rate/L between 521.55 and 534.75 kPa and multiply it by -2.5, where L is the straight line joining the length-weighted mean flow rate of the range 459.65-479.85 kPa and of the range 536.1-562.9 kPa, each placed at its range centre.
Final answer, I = 0.19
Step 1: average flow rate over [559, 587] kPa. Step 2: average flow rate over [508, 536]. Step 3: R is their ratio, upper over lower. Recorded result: 1.12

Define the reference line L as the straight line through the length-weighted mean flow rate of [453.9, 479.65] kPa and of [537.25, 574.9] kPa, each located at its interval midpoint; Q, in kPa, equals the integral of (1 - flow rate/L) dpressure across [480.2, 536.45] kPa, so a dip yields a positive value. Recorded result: 3.1 kPa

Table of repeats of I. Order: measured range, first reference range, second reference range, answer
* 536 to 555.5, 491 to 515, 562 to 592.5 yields 0.12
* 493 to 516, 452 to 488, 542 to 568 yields 0.03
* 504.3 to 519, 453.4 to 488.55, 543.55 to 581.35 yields 0.07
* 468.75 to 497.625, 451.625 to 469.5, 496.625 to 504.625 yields -0.04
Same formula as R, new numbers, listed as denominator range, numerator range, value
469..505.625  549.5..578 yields 0.88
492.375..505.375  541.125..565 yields 0.91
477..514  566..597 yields 0.92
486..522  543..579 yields 0.95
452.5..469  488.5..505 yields 0.95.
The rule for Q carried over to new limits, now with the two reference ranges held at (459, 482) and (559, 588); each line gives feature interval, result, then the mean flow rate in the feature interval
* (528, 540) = 2.61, 133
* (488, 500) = 0.32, 173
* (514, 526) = 2.09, 142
